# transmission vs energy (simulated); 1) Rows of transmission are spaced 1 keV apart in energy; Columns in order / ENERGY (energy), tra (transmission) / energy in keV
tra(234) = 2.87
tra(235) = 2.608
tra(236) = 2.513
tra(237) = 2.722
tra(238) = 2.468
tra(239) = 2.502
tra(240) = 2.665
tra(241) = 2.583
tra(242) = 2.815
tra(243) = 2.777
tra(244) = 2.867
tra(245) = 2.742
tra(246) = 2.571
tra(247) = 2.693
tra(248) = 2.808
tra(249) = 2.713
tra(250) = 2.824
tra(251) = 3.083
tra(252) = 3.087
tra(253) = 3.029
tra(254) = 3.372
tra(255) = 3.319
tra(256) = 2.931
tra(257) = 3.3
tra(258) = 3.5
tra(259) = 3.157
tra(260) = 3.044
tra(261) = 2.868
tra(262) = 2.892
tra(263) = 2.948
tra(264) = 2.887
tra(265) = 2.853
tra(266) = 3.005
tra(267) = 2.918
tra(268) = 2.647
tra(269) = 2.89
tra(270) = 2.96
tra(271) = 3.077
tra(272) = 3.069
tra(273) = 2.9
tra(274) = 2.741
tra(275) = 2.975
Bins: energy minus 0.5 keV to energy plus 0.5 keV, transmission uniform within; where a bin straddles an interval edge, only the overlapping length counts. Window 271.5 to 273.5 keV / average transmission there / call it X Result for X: 2.98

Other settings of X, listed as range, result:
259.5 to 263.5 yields 2.94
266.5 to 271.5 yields 2.9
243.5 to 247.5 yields 2.72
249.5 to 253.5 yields 3.01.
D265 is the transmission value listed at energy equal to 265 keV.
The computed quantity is 2.853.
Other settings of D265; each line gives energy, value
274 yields 2.741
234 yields 2.87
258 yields 3.5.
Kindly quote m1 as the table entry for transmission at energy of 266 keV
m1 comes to 3.005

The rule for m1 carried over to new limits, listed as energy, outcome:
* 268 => 2.647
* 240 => 2.665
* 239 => 2.502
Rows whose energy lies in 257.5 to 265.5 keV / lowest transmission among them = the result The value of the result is 2.853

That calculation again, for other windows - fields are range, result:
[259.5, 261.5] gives 2.868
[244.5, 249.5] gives 2.571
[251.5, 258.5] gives 2.931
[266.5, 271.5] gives 2.647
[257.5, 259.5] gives 3.157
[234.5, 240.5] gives 2.468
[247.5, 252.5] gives 2.713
